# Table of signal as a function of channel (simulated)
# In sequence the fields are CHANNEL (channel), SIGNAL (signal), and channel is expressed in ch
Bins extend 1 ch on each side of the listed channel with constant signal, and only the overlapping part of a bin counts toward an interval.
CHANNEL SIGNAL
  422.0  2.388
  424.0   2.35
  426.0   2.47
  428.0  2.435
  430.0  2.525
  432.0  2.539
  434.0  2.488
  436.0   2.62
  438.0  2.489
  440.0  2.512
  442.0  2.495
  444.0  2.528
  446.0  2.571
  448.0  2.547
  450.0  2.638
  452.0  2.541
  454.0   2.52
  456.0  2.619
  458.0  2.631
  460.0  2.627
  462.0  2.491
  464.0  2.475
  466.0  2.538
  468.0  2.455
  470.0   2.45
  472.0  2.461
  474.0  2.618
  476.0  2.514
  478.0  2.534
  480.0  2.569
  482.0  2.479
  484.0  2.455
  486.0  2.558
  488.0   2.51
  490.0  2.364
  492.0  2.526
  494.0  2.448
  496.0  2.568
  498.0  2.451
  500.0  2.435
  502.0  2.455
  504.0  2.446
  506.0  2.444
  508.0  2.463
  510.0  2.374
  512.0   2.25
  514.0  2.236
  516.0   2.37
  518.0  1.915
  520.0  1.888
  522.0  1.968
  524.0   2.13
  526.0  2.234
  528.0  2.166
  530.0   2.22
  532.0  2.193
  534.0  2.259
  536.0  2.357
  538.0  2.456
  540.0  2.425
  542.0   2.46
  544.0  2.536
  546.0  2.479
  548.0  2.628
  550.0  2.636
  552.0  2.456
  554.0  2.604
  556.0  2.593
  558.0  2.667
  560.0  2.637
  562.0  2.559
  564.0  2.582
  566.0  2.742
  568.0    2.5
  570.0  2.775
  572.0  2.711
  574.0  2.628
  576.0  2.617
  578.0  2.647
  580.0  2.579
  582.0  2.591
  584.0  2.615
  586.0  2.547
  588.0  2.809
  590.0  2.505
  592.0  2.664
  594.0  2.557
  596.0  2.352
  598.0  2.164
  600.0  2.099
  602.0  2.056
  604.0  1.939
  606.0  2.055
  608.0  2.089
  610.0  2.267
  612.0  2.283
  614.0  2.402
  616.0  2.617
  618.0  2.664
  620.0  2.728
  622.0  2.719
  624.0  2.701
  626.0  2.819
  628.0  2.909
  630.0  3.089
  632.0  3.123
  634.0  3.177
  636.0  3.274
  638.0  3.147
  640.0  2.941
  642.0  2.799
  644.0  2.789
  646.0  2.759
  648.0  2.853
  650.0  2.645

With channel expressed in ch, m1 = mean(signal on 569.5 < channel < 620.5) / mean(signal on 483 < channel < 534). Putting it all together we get 1.1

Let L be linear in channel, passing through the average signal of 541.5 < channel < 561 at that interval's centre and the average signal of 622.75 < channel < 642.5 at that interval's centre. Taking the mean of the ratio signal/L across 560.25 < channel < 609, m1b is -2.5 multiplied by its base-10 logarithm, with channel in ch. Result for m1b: 0.110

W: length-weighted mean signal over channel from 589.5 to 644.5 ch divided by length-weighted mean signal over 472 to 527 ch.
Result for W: 1.09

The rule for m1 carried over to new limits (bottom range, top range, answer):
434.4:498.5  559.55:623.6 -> 0.99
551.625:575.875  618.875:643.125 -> 1.12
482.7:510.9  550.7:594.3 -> 1.06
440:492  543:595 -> 1.03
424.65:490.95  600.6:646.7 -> 1.06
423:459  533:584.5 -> 1.01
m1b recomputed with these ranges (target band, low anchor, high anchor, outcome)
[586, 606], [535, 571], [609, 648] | 0.15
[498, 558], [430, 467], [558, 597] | 0.10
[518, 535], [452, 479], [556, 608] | 0.19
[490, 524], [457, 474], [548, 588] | 0.11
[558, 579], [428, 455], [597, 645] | -0.02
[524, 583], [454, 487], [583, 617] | -0.04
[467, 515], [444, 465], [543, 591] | 0.05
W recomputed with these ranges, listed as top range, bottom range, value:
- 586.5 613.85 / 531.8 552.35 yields 0.94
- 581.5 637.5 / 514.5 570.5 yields 1.07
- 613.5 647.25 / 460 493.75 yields 1.15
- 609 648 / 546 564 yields 1.08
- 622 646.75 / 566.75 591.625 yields 1.12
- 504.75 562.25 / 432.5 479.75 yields 0.93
